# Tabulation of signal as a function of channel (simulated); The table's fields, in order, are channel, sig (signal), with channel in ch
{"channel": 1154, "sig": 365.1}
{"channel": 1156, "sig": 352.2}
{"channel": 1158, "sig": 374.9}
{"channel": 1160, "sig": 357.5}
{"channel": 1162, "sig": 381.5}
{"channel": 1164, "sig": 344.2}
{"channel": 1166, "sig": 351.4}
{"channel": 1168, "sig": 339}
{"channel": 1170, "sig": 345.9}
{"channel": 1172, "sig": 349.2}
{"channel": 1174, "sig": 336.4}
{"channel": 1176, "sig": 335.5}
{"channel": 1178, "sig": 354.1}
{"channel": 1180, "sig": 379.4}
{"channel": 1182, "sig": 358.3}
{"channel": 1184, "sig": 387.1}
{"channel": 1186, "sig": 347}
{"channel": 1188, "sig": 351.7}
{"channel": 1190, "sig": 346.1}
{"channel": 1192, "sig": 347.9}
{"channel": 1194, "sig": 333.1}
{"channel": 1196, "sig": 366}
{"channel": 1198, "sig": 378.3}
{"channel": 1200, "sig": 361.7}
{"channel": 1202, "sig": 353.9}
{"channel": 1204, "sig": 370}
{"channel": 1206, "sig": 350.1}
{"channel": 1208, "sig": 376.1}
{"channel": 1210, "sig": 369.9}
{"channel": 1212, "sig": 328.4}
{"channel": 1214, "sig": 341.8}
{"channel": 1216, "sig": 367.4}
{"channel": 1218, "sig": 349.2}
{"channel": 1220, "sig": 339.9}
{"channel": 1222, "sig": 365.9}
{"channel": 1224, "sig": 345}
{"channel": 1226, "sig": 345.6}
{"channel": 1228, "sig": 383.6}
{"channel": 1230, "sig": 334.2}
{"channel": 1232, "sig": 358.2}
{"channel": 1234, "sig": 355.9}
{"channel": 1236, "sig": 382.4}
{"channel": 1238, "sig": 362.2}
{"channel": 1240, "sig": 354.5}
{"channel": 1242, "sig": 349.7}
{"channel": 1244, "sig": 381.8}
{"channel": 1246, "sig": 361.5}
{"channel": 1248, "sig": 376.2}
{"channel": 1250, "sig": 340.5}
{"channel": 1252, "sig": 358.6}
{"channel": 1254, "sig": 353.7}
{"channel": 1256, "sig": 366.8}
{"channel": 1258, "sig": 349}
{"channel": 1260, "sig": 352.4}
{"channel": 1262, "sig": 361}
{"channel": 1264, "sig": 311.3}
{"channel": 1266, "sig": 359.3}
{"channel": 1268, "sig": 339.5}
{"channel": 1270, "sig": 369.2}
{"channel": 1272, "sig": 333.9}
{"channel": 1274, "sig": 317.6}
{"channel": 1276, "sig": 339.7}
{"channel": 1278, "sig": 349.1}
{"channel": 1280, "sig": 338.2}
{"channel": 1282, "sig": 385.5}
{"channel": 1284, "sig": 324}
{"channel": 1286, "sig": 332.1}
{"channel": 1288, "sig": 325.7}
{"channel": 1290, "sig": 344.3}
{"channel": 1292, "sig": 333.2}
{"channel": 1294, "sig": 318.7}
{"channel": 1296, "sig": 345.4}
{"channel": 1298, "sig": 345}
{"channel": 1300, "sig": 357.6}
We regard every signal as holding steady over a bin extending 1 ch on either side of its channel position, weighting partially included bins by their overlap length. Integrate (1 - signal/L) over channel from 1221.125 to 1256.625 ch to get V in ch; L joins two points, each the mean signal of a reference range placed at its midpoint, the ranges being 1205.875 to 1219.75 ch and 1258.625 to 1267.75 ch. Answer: -1.0 ch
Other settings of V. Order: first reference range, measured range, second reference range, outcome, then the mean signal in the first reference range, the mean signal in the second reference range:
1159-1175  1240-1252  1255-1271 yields -0.3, 351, 351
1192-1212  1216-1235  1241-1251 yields 0.4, 360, 362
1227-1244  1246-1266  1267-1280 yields -0.1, 361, 341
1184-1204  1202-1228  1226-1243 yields 0.2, 356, 359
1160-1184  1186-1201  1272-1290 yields -0.1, 354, 339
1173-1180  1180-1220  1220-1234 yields -0.8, 347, 354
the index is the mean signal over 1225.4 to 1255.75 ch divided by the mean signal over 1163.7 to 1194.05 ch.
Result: 1.03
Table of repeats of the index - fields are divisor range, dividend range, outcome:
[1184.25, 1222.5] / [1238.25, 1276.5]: 0.99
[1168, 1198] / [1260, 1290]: 0.97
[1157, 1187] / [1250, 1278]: 0.97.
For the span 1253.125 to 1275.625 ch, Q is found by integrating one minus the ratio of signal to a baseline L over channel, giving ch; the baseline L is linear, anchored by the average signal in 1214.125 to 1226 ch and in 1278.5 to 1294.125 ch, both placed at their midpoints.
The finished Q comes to -0.2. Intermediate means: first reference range 352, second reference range 339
